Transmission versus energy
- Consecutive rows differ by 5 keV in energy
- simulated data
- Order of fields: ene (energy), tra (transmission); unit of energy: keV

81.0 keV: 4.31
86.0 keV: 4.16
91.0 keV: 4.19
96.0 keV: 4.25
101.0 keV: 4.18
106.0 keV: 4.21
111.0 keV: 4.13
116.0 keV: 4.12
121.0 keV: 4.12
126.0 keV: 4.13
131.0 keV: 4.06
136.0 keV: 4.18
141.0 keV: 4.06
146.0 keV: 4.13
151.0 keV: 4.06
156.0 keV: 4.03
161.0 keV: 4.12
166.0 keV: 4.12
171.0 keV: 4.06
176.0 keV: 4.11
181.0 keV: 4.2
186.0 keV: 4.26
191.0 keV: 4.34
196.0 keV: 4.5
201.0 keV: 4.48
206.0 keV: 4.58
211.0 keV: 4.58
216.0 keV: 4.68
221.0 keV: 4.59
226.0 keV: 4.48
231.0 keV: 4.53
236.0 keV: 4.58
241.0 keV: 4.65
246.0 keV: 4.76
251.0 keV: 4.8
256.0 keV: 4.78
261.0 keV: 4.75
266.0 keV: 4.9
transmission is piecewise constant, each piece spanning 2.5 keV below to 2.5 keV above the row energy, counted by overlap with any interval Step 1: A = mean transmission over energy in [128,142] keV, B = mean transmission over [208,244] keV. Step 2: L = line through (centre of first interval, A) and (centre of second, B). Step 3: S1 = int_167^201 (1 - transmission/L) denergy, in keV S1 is 0.8 keV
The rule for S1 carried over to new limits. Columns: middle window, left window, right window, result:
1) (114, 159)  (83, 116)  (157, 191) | 0.8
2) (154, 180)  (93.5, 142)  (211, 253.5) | 1.5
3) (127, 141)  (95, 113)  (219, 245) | 0.6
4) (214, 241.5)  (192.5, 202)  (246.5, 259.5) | 0.4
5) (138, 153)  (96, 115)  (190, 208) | 0.8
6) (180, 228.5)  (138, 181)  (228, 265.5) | -0.8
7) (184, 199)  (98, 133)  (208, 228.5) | 0.3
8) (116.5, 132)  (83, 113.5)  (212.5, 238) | 0.6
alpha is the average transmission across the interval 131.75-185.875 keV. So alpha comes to 4.11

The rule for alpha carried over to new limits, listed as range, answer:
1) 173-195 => 4.24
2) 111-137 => 4.12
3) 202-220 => 4.6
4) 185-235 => 4.51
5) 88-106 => 4.21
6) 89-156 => 4.14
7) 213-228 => 4.59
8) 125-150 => 4.11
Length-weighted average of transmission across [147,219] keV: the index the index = 4.29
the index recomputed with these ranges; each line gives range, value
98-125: 4.15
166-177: 4.09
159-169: 4.12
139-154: 4.08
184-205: 4.41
